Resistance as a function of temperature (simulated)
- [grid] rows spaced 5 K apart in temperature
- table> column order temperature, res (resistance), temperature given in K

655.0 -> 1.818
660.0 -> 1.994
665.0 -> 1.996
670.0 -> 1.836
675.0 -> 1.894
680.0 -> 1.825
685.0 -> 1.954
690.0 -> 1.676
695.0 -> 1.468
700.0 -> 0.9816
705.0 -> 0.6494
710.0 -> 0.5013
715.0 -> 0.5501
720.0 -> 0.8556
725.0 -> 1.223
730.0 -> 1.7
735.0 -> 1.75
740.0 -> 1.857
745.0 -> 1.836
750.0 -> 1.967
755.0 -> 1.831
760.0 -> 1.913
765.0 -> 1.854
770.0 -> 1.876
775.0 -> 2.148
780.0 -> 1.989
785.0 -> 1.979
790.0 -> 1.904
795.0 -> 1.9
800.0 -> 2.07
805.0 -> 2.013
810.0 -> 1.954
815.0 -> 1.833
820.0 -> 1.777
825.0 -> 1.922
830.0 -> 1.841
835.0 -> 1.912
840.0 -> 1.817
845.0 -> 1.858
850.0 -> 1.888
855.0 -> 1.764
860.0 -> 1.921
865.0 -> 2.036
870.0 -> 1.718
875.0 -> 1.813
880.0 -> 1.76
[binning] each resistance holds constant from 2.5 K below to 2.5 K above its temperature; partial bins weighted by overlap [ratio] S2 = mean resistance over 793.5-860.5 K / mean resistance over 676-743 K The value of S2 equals 1.4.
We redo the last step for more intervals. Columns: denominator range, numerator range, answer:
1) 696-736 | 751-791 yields 1.91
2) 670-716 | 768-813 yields 1.49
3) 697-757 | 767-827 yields 1.49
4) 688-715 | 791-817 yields 1.96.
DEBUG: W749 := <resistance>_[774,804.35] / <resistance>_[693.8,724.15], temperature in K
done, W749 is 2.40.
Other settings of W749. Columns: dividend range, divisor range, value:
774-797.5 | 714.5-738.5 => 1.52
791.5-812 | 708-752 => 1.45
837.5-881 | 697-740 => 1.71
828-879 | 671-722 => 1.48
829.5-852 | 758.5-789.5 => 0.95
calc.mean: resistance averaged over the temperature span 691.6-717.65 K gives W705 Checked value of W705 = 0.859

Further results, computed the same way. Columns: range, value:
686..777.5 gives 1.49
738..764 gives 1.88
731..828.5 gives 1.91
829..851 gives 1.86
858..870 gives 1.93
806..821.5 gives 1.88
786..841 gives 1.91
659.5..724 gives 1.38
